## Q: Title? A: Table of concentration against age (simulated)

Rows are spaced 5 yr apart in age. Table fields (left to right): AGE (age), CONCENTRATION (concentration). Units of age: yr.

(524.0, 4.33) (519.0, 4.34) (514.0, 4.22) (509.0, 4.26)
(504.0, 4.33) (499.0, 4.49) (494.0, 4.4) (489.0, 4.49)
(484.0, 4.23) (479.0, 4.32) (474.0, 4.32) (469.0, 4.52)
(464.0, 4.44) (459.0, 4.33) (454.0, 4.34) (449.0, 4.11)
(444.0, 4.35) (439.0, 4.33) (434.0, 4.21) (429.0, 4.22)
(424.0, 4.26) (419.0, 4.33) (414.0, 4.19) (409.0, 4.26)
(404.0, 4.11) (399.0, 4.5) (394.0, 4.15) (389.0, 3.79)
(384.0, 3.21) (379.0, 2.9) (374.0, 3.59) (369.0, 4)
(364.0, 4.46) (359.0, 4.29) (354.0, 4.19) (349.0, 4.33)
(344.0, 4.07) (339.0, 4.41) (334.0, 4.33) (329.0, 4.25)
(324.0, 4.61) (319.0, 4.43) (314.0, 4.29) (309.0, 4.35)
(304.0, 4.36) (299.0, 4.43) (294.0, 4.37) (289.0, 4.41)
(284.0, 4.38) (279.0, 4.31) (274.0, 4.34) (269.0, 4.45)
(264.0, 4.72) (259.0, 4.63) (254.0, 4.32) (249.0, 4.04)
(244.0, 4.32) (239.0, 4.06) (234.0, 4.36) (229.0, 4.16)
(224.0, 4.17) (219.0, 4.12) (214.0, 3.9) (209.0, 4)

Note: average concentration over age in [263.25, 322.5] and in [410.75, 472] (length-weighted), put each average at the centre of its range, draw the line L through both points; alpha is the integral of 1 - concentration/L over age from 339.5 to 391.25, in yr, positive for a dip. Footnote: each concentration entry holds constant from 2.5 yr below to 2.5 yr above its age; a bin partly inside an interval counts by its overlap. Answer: 5.3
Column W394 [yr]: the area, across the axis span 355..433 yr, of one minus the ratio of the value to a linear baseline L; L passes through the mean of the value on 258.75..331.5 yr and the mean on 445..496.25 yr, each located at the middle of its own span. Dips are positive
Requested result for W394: 6.30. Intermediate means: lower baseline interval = 4.42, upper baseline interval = 4.35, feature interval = 4.02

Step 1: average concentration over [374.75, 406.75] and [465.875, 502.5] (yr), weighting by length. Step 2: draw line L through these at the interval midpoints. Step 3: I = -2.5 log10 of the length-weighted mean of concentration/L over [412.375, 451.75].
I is -0.05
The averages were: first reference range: 3.77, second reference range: 4.39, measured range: 4.25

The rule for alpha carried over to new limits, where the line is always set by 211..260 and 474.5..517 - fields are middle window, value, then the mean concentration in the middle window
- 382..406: 1.79 yr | 3.96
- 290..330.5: -1.48 yr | 4.39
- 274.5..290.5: -0.53 yr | 4.36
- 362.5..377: 1.09 yr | 3.95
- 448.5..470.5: -0.21 yr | 4.36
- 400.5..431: 0.41 yr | 4.24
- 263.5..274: -0.72 yr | 4.5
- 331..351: -0.14 yr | 4.28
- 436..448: 0.01 yr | 4.31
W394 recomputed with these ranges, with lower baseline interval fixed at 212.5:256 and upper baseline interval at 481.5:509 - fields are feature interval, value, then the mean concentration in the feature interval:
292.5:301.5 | -0.4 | 4.4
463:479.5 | -0.2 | 4.41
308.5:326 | -0.8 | 4.42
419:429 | 0.1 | 4.27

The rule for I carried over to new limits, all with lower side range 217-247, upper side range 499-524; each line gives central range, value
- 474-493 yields -0.01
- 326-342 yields -0.02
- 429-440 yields 0.01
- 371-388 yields 0.28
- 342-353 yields 0.01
